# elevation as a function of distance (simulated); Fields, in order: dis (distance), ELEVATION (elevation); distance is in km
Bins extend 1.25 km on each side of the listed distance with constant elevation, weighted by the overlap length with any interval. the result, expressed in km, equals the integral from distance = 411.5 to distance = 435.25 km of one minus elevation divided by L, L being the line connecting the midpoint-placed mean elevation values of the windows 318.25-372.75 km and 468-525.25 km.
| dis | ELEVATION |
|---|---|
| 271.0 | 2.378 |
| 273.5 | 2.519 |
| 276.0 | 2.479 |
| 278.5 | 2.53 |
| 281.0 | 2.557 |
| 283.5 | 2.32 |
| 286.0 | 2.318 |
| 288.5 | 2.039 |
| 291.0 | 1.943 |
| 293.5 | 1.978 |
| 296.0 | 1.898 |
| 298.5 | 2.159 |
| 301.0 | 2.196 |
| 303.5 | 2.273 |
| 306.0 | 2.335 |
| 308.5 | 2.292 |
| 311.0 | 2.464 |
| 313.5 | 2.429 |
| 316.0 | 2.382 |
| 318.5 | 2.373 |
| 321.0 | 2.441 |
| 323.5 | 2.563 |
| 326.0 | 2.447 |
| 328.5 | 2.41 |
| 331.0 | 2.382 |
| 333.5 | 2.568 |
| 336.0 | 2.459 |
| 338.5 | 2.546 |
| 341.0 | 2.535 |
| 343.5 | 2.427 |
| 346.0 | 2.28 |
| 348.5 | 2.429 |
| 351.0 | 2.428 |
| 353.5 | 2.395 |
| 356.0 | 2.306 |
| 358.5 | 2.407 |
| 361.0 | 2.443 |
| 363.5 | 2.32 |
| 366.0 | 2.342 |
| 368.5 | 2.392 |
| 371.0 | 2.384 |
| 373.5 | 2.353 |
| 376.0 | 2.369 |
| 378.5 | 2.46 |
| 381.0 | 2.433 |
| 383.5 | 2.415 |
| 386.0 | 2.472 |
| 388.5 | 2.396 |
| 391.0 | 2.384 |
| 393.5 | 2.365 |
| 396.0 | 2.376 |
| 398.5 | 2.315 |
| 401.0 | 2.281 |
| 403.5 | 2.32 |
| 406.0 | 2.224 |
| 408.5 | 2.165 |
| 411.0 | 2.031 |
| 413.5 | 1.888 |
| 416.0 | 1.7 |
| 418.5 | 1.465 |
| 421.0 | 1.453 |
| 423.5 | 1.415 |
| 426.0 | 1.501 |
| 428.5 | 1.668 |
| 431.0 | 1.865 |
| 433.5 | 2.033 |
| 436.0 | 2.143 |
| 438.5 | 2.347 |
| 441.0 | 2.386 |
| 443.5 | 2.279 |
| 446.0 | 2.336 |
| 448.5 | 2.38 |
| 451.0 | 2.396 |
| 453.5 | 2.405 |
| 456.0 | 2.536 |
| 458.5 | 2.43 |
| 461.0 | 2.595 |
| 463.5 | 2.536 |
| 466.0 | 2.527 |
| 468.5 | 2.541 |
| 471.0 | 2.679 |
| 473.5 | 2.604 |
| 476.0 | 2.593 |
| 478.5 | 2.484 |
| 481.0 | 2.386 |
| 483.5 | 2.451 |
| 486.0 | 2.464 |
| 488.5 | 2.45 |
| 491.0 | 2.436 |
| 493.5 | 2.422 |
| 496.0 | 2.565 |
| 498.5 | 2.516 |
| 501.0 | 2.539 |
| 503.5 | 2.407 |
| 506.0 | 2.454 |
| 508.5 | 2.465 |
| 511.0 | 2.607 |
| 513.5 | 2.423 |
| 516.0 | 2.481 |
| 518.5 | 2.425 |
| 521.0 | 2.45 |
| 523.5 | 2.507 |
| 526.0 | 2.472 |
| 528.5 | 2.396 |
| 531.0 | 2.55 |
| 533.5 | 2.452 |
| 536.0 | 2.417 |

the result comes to 7.5 km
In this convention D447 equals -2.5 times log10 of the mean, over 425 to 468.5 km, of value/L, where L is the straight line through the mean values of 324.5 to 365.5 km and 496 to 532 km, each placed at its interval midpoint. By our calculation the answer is 0.09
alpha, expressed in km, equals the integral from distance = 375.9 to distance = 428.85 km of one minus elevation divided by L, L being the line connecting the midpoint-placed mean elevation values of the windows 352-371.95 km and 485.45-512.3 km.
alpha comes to 6.8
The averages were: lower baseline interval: 2.37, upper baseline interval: 2.48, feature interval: 2.1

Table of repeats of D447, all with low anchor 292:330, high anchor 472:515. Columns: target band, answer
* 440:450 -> 0.04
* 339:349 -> -0.04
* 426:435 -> 0.32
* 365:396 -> -0.01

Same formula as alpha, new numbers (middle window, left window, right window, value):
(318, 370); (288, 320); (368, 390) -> -2.4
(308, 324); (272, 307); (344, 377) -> -0.8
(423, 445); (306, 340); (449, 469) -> 4.4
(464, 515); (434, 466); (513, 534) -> -1.5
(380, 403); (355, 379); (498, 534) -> 0.1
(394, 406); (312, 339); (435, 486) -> 0.7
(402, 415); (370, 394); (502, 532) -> 1.6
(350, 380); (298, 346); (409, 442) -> -3.0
